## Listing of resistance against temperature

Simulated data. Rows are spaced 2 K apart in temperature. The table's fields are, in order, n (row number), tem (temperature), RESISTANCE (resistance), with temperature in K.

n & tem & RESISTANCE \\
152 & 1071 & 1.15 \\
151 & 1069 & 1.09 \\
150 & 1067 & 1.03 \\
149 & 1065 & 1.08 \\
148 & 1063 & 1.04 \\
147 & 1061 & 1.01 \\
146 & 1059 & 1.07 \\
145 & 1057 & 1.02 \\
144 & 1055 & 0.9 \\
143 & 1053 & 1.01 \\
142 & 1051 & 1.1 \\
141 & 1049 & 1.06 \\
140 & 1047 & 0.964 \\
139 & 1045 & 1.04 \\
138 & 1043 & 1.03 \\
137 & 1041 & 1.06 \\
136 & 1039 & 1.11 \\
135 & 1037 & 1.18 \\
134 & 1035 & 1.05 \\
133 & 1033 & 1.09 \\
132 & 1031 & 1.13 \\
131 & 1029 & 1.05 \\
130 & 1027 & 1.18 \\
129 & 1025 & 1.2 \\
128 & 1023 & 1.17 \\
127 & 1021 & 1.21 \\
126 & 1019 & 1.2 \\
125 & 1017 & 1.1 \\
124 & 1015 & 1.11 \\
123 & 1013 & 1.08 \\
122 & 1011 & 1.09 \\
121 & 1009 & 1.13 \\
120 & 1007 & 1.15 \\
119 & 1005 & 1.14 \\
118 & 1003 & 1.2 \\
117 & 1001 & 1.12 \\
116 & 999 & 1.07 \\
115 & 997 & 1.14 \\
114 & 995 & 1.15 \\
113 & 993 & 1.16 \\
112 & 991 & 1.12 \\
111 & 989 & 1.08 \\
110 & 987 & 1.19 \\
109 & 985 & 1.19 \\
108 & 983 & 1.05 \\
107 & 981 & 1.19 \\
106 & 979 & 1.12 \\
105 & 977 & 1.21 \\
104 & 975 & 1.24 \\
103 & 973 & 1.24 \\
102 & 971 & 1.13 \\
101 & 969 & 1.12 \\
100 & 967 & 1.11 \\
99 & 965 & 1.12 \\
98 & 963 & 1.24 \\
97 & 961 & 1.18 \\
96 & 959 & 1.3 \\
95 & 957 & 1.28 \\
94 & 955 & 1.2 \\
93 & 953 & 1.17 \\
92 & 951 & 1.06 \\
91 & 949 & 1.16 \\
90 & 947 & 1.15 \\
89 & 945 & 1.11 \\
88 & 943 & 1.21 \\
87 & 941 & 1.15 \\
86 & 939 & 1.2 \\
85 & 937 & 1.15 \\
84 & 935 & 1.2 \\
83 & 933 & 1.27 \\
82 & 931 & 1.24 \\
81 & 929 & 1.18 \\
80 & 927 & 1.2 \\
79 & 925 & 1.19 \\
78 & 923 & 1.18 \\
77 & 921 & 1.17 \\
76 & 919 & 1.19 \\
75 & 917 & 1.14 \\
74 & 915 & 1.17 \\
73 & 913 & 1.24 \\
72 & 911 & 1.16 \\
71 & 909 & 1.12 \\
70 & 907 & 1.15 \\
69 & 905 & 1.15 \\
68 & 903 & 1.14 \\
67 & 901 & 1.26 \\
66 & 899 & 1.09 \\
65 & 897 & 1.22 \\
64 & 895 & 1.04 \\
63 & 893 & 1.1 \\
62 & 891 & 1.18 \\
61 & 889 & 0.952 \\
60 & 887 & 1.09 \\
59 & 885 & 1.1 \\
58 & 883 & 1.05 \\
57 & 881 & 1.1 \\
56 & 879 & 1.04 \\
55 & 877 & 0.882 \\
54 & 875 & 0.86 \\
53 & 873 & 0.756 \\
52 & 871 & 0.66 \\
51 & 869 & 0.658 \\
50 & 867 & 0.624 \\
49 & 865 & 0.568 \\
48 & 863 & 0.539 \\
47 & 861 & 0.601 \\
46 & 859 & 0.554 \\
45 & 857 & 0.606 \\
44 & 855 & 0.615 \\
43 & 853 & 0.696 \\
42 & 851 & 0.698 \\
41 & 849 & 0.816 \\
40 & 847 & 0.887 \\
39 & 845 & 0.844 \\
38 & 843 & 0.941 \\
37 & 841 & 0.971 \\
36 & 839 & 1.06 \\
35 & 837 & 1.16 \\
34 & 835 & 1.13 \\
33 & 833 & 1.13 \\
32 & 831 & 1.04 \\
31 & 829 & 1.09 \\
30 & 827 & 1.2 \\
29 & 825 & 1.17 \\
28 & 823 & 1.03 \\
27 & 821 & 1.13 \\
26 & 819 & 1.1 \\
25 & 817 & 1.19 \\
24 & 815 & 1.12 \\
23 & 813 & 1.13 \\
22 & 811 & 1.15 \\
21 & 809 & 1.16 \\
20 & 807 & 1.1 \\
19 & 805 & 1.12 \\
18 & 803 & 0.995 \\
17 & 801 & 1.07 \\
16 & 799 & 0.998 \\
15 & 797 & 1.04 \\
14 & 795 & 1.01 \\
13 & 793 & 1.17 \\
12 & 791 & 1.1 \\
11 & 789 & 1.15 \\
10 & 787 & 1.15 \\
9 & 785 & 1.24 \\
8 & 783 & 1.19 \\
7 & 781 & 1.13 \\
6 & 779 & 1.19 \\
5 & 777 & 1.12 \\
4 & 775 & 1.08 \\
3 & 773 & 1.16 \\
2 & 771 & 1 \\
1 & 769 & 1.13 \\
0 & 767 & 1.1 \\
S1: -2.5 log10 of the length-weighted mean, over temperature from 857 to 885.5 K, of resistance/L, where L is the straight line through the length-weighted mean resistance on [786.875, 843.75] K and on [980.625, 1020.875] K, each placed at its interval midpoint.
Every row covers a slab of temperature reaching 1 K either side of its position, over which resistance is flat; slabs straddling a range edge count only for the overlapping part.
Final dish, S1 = 0.391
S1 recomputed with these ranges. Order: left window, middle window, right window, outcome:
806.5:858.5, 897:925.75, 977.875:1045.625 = -0.11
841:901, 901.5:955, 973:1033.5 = -0.19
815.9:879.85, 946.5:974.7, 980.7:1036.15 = -0.12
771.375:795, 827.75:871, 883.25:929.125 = 0.36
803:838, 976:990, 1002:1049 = -0.03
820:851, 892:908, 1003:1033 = -0.07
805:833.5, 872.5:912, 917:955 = 0.08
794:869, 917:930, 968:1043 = -0.13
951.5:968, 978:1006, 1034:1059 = 0.00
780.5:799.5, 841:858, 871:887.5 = 0.29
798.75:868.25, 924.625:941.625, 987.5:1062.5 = -0.17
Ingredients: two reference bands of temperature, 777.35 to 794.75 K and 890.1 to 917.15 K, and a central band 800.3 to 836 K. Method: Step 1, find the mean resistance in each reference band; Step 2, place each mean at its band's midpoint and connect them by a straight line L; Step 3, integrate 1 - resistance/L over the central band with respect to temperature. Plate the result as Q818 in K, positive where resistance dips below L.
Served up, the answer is 1.3 K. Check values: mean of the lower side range 1.16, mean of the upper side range 1.15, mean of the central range 1.11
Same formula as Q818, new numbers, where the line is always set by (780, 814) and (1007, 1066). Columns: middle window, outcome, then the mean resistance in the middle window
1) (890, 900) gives -0.2 K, 1.13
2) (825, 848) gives 1.3 K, 1.05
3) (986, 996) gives -0.4 K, 1.14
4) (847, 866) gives 7.9 K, 0.646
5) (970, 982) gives -1.1 K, 1.19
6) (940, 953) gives -0.6 K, 1.14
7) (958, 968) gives -0.9 K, 1.19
